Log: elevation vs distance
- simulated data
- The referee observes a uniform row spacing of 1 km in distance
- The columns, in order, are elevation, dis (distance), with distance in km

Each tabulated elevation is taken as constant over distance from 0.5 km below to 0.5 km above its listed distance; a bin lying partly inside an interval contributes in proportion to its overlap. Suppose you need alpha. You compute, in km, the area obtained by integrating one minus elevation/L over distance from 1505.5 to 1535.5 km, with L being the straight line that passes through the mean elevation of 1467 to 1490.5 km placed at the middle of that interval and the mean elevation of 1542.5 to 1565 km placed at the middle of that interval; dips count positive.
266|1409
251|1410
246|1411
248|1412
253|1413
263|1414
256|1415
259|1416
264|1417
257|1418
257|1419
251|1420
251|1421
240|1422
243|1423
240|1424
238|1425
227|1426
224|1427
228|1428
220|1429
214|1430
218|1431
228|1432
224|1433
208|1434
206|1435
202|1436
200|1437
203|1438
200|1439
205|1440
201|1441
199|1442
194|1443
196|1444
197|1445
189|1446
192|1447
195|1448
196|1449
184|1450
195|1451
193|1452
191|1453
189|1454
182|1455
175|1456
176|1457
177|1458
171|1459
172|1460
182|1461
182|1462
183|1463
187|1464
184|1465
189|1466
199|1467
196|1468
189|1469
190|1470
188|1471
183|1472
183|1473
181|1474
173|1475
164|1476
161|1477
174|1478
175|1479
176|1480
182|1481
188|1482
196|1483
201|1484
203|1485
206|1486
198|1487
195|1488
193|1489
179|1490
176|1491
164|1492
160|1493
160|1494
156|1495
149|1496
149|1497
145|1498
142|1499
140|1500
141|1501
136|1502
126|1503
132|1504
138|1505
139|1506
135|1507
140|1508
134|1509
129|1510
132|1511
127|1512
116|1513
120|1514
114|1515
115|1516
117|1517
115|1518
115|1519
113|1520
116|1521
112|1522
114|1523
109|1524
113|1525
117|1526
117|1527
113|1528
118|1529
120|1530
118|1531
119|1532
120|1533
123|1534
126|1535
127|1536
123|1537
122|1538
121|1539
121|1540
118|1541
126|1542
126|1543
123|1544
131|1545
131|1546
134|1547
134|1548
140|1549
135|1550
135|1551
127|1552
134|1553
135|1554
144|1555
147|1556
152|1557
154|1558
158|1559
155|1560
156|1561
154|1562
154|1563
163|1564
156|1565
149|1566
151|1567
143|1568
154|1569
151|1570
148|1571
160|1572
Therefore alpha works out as 7.6 km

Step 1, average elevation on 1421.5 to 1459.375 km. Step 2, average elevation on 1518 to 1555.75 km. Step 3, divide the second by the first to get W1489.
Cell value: 0.60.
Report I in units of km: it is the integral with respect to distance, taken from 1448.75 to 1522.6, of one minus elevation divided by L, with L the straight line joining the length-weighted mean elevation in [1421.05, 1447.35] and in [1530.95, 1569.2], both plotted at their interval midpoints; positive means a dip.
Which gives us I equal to 7.2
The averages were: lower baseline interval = 214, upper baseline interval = 137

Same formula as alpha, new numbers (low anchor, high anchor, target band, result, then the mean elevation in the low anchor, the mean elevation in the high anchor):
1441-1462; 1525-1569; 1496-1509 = 1.7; 187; 134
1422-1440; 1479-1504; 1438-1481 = 2.0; 219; 169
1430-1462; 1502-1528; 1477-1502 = -3.7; 195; 122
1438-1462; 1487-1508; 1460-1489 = -2.6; 189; 154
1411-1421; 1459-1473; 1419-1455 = 2.5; 256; 186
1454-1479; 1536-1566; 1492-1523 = 5.5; 181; 138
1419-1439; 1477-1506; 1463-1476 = 0.1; 225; 167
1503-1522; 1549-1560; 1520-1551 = 2.8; 125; 143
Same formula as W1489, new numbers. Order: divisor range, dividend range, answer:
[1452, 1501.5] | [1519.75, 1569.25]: 0.74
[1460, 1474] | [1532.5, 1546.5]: 0.67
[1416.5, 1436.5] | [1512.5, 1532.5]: 0.50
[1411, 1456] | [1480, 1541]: 0.64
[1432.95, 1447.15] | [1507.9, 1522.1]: 0.60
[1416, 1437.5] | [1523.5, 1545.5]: 0.52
